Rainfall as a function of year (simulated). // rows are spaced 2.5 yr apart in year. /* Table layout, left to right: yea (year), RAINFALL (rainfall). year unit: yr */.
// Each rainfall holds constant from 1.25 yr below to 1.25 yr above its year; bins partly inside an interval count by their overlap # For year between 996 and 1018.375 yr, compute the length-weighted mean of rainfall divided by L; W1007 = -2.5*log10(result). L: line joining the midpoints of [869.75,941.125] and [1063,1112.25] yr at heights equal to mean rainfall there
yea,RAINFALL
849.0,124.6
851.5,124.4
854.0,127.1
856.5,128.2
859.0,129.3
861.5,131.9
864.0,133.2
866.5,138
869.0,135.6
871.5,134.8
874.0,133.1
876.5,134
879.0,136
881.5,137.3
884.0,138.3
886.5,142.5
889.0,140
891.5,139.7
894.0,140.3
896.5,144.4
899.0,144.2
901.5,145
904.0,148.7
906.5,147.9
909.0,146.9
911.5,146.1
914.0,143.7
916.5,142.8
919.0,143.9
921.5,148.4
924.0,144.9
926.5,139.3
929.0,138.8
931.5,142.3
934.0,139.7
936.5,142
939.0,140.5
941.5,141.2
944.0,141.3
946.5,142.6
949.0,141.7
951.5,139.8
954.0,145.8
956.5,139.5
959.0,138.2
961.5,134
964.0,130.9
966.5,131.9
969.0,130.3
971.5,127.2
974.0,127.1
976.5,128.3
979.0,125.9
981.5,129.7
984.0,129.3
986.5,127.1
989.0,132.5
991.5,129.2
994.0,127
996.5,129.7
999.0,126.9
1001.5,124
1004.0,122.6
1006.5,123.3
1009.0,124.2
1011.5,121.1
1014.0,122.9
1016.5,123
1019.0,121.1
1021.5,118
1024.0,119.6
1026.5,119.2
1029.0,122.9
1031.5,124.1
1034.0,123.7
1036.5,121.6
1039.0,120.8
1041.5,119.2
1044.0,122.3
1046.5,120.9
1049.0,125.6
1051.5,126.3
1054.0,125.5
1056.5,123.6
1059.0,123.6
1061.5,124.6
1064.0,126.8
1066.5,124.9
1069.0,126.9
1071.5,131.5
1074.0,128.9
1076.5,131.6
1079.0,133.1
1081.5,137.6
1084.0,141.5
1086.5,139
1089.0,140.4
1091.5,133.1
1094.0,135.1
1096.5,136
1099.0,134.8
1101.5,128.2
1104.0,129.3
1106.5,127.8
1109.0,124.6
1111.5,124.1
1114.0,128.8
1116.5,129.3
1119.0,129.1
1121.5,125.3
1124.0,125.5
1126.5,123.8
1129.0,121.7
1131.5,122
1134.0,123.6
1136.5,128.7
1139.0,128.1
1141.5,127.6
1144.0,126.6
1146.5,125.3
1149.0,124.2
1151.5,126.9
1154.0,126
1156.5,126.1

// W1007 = 0.10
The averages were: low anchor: 142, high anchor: 132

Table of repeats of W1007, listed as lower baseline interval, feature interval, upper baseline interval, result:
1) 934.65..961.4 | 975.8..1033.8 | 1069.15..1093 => 0.11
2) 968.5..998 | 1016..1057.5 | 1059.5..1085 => 0.06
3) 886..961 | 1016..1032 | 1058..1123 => 0.12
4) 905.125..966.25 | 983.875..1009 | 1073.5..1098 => 0.10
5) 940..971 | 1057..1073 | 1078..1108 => 0.07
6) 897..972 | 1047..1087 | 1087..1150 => 0.02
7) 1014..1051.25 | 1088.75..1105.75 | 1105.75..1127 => -0.07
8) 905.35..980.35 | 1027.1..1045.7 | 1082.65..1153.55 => 0.10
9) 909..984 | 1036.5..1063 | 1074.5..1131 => 0.09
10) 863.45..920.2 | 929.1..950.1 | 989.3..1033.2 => -0.06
